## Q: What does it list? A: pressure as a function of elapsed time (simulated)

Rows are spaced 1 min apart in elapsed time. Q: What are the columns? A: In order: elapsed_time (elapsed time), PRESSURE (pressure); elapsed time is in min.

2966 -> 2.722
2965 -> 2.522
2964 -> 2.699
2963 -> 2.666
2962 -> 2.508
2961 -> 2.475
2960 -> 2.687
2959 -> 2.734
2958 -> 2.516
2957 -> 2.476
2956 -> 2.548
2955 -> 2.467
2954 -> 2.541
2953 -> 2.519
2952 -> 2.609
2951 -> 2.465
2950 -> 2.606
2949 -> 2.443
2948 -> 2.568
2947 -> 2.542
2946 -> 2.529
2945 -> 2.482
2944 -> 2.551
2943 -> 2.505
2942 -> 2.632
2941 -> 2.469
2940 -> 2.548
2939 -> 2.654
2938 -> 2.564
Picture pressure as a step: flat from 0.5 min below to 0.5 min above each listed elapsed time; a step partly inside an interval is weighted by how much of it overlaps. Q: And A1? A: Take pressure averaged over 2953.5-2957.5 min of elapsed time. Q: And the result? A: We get 2.51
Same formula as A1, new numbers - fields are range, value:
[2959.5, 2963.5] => 2.58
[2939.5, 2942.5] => 2.55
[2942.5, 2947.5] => 2.52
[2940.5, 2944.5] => 2.54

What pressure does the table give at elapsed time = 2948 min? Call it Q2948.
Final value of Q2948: 2.568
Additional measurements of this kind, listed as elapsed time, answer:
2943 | 2.505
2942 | 2.632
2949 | 2.443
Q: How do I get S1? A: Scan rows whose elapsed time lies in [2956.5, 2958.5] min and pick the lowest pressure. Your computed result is 2.476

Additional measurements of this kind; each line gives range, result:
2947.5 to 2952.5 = 2.443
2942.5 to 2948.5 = 2.482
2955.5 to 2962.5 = 2.475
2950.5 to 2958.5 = 2.465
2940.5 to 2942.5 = 2.469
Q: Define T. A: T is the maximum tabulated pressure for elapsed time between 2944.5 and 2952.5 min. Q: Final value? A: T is 2.609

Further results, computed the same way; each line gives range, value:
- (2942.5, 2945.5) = 2.551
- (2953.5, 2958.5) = 2.548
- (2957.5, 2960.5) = 2.734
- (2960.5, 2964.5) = 2.699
